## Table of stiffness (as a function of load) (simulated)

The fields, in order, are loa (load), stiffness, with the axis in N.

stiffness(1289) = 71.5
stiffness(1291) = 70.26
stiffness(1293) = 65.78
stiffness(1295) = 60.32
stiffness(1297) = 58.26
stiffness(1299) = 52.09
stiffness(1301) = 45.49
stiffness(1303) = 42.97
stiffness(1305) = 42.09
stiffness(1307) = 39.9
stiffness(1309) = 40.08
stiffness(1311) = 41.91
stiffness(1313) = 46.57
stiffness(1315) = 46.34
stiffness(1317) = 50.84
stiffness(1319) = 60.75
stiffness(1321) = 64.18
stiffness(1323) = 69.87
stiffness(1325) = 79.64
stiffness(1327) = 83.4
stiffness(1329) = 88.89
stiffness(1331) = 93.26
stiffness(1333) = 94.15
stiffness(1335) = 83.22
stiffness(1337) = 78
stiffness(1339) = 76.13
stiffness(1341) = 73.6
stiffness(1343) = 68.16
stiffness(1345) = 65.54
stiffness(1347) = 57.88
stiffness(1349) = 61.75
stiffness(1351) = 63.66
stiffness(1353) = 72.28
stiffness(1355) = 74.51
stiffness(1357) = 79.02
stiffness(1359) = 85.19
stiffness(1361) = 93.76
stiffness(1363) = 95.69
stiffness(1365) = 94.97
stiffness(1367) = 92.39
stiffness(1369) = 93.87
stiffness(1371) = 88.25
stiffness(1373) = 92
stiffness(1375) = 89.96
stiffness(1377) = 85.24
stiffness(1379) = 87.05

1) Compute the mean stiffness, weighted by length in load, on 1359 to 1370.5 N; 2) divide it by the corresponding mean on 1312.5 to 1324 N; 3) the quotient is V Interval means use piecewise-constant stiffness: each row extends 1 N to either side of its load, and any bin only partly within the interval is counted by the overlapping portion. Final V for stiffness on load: 1.64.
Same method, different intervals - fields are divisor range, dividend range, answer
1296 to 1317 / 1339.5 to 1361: 1.56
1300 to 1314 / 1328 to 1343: 1.94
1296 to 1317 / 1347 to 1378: 1.82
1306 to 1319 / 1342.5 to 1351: 1.39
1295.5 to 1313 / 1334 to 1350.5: 1.53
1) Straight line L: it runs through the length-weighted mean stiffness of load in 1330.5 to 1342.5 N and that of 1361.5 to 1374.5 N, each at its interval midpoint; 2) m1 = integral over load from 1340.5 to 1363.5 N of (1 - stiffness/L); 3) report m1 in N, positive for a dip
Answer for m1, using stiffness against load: 3.6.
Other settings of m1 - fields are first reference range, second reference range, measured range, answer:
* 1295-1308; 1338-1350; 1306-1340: -4.91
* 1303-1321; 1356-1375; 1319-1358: -4.54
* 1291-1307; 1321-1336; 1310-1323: 3.31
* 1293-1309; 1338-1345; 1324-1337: -4.14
